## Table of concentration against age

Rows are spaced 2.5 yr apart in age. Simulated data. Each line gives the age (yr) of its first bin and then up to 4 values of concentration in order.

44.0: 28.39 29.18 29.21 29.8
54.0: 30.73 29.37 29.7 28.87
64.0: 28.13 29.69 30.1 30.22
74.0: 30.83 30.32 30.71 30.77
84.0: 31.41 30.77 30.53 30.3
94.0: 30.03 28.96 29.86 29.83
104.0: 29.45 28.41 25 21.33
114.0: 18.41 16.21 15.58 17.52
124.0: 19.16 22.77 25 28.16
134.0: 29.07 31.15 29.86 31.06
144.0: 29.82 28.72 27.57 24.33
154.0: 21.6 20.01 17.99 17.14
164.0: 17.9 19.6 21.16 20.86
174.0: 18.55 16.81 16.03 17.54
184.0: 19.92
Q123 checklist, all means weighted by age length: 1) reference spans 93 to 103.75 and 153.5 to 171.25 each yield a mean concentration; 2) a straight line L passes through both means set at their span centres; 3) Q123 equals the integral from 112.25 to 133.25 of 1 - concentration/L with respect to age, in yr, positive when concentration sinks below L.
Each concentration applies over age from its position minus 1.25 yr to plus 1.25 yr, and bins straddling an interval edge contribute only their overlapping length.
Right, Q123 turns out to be 4.1 yr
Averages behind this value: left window 29.6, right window 19.3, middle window 20.6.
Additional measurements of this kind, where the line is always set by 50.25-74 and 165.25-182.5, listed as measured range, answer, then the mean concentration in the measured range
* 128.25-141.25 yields -3.7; 29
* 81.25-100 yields -2.4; 30.3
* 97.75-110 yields -1.4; 28.6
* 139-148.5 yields -3.5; 29.7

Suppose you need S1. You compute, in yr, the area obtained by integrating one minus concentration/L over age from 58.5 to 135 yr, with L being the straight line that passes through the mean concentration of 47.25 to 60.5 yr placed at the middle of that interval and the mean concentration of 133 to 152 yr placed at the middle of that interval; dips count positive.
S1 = 6.4 yr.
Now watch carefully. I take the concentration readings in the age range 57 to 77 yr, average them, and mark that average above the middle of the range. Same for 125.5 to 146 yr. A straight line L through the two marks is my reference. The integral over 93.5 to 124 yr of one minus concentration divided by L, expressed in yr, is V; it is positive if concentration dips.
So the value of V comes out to 5.4 yr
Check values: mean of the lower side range 29.7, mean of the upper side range 28.4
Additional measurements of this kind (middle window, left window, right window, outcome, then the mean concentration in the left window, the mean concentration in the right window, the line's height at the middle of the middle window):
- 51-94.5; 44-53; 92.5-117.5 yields -3.6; 29.3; 25.9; 27.8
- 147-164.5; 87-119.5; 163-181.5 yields -0.8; 26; 18.6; 20.4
